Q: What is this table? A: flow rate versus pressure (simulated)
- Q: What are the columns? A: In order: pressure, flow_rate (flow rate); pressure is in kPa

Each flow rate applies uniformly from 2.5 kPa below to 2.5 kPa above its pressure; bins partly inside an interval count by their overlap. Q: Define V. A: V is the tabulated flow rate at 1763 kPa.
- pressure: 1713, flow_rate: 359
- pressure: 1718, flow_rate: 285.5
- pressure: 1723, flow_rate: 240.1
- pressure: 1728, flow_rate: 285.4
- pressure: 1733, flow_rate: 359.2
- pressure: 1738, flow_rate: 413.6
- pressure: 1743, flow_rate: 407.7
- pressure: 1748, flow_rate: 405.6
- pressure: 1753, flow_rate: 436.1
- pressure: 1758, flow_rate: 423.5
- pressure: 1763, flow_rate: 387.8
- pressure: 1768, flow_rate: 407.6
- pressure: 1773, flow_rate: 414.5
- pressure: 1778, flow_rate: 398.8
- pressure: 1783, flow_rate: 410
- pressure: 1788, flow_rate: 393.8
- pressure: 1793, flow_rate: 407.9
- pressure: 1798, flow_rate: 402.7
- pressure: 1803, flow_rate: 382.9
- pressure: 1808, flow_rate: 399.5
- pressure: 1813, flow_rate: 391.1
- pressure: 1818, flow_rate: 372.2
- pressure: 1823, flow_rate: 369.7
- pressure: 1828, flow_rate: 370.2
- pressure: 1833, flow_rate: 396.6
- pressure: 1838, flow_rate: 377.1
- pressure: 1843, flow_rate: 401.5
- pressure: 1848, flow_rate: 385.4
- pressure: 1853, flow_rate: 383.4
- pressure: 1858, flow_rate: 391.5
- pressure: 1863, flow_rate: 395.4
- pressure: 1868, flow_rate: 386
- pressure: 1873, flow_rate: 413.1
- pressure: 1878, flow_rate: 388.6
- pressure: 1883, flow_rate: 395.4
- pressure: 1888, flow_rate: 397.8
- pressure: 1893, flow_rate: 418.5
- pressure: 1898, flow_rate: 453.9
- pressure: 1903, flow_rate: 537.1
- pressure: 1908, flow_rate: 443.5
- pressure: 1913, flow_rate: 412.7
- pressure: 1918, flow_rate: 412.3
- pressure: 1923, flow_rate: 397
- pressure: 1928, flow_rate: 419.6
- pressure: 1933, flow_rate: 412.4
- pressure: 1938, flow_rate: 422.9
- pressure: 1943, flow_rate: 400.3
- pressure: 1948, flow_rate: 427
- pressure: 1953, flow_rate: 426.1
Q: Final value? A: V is 387.8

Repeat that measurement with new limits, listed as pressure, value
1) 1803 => 382.9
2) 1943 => 400.3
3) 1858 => 391.5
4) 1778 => 398.8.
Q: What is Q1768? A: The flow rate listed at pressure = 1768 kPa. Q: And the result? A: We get 407.6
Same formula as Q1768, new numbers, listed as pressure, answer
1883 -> 395.4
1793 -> 407.9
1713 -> 359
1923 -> 397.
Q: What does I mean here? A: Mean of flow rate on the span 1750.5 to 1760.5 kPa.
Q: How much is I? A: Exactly 430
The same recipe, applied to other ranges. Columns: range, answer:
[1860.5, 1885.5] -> 396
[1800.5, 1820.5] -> 386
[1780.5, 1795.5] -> 404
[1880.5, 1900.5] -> 416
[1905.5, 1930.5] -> 417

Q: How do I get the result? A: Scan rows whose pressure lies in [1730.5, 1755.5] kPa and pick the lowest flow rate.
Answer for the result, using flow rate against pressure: 359.2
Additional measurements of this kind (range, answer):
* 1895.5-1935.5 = 397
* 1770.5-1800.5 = 393.8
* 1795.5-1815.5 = 382.9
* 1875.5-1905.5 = 388.6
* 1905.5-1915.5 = 412.7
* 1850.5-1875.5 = 383.4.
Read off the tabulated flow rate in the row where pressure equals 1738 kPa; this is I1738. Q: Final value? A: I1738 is 413.6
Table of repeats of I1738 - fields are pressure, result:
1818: 372.2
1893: 418.5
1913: 412.7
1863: 395.4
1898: 453.9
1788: 393.8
